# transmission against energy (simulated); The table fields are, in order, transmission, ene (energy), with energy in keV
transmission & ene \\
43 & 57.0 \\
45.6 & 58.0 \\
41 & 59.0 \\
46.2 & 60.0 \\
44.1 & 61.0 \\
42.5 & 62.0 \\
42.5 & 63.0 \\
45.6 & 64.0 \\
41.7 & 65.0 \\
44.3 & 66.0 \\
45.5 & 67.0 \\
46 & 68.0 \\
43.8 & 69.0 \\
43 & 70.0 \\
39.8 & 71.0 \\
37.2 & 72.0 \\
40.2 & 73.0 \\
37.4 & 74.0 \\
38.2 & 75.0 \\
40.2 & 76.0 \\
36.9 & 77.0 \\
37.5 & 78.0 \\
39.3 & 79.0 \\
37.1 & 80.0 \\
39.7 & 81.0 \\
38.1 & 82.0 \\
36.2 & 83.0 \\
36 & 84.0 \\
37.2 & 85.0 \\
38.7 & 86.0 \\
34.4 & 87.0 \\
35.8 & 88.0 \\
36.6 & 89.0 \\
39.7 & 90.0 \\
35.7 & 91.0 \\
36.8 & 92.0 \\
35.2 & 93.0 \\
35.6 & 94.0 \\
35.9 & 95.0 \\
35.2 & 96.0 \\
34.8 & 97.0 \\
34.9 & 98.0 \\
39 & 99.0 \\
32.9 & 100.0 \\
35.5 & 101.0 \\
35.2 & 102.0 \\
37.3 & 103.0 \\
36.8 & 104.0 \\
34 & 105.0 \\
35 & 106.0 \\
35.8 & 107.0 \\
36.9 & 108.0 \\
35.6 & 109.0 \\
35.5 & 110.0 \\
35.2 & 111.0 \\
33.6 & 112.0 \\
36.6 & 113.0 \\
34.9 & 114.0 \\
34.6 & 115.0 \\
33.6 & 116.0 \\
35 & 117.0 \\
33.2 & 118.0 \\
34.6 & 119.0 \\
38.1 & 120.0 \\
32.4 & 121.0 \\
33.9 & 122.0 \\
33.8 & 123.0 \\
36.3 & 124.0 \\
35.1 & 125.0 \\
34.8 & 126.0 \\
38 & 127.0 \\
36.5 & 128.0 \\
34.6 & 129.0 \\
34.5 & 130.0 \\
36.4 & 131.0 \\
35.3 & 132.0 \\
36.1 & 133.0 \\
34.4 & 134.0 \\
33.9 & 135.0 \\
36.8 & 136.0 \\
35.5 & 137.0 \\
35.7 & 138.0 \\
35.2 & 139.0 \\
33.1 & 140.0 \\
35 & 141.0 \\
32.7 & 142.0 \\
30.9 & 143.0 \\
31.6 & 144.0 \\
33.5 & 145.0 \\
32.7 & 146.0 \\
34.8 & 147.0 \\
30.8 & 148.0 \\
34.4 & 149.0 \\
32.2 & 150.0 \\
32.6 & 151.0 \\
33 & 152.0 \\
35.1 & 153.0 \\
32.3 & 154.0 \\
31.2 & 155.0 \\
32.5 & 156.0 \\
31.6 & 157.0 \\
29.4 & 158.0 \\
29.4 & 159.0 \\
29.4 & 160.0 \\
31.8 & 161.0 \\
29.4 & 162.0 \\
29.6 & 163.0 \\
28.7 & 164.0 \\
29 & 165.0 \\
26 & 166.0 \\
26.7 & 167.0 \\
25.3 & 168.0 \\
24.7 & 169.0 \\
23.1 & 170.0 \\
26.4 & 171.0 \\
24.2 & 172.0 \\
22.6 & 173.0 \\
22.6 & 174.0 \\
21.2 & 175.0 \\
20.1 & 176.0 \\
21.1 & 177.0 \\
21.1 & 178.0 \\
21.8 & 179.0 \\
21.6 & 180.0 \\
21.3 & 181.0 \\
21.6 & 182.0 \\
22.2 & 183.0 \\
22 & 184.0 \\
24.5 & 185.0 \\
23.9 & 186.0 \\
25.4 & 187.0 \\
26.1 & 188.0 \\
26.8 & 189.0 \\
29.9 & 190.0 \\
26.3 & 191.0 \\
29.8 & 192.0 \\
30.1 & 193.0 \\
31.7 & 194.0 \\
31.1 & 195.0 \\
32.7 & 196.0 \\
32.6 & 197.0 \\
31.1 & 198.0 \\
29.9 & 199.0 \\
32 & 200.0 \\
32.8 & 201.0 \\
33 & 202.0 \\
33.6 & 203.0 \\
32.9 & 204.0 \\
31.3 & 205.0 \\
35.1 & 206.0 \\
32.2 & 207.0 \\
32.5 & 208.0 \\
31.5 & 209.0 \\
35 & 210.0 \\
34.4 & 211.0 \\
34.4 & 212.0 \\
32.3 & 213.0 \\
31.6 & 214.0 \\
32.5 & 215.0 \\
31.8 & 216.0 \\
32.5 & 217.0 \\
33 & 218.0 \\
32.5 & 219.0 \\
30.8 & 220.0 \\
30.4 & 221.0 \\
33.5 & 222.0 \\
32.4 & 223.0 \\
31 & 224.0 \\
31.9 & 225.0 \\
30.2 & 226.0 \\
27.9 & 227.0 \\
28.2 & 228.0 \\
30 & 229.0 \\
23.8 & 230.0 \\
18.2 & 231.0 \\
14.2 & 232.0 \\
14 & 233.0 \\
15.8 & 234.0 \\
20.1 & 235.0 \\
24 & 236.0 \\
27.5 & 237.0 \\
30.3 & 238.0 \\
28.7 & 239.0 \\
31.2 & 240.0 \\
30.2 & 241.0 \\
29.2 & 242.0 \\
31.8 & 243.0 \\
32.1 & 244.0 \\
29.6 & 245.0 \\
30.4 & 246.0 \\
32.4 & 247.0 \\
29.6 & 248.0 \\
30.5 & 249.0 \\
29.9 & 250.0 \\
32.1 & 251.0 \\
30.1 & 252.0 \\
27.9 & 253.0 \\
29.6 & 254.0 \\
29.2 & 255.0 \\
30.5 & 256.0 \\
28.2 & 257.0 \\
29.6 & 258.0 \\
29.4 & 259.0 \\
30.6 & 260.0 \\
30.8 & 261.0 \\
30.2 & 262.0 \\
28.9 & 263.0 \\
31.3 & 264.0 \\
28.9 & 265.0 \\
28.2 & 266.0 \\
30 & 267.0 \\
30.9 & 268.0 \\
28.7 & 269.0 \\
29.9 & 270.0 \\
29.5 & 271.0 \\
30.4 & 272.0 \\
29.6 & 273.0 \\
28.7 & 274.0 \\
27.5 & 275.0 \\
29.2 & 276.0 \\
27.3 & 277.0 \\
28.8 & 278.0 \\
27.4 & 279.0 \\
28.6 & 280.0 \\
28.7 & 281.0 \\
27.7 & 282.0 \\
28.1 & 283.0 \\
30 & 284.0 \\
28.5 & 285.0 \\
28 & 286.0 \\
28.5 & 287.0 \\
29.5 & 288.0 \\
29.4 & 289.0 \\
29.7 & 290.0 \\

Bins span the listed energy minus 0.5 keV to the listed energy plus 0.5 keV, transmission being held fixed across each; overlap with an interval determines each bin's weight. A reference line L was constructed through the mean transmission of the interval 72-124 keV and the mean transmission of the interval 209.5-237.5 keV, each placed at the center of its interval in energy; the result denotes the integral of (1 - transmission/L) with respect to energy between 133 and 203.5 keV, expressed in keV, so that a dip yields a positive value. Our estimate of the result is 5.9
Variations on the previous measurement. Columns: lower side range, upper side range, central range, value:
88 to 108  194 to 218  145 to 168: 2.12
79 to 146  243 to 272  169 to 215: 6.22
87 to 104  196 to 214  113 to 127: 0.17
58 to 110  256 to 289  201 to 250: 2.86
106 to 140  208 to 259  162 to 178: 3.86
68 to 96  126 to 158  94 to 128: 0.66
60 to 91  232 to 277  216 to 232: 0.65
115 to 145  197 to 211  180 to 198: 3.32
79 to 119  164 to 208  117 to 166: -2.65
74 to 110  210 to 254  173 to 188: 4.47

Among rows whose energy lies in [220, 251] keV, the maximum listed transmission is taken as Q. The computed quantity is 33.5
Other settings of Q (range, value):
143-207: 35.1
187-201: 32.8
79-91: 39.7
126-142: 38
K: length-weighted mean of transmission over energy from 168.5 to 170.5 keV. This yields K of 23.9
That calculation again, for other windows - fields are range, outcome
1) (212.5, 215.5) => 32.1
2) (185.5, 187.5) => 24.6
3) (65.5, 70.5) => 44.5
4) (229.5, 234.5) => 17.2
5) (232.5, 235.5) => 16.6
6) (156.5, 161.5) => 30.3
